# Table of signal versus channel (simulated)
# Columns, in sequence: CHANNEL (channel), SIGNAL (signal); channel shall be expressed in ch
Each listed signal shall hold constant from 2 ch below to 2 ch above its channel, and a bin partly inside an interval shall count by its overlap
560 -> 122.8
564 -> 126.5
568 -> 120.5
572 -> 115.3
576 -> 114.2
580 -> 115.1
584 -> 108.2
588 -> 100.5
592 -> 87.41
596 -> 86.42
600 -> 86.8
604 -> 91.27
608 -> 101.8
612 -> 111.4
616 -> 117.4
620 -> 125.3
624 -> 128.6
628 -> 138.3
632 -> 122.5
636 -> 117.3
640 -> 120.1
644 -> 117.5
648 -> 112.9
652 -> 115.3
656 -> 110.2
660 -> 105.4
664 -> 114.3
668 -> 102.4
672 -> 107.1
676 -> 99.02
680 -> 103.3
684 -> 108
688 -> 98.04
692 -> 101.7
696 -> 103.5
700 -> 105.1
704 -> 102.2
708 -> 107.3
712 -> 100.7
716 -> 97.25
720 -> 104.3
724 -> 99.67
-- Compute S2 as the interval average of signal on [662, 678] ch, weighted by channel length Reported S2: 106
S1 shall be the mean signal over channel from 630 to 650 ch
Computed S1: 118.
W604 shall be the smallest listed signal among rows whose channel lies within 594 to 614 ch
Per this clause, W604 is 86.42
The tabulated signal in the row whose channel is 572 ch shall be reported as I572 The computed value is 115.3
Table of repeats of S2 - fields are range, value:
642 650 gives 115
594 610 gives 91.6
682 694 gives 103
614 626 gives 124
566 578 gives 117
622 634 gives 130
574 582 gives 115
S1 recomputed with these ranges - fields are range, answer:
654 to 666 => 110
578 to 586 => 112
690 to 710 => 104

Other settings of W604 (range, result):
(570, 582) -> 114.2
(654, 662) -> 105.4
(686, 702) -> 98.04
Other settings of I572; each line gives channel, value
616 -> 117.4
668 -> 102.4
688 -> 98.04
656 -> 110.2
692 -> 101.7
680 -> 103.3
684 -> 108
